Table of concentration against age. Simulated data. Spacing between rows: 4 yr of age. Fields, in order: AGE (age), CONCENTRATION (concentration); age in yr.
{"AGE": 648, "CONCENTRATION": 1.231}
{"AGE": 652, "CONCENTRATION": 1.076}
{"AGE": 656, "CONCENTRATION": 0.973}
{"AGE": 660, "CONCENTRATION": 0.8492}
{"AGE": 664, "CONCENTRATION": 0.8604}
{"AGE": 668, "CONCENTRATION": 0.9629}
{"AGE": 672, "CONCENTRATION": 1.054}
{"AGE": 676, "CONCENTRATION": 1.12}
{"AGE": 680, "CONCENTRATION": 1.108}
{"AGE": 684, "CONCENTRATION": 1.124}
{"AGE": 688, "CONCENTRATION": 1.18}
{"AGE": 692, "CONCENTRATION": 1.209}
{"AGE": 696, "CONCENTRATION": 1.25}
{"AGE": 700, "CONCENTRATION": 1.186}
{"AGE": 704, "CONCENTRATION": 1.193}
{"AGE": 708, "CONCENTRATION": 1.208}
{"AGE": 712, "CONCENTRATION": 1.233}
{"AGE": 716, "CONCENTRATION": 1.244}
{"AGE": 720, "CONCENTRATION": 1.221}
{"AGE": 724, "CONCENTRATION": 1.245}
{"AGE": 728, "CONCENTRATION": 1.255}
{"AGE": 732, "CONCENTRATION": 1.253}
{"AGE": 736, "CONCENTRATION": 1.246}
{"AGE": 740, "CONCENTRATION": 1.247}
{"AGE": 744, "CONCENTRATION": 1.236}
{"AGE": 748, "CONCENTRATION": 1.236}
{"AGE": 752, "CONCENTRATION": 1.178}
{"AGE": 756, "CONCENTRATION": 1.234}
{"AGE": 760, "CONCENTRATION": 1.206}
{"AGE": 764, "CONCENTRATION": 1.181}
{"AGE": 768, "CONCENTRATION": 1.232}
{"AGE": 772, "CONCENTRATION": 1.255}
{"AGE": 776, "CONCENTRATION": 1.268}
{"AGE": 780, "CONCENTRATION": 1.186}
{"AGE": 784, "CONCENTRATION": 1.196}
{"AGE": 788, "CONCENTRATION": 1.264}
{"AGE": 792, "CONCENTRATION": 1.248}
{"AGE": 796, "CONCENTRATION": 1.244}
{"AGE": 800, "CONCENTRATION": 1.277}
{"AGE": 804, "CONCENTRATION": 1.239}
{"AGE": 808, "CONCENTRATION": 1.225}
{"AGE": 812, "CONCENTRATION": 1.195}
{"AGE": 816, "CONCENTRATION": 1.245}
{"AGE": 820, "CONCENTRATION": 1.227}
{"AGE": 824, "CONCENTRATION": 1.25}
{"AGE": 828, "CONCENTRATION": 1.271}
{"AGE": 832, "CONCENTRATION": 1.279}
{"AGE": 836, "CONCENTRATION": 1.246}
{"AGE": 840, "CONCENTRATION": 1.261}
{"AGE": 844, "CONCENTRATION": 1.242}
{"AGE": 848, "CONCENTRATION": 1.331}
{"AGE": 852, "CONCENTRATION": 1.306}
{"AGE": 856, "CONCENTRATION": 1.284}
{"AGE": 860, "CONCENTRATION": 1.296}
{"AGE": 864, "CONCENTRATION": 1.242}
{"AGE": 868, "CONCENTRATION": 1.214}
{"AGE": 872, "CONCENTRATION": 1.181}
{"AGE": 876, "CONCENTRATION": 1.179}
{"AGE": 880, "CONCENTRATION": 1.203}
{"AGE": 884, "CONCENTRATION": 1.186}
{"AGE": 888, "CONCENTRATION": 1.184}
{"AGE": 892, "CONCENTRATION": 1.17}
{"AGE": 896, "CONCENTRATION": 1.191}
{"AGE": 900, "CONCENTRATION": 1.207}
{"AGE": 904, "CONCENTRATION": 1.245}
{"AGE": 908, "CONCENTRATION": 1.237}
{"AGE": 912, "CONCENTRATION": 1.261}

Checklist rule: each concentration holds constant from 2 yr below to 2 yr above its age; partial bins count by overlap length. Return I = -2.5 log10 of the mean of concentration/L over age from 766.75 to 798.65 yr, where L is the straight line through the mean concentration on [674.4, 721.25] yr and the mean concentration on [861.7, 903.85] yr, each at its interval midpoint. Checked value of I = -0.04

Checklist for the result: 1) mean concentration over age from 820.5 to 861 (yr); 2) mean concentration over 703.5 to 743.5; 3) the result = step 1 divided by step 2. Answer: 1.03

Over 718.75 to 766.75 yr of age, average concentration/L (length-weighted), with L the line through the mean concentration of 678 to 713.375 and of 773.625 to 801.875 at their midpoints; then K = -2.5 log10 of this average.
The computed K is -0.013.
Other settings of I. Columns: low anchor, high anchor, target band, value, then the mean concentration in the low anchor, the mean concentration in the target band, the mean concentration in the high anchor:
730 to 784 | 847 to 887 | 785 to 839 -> -0.012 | 1.23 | 1.25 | 1.24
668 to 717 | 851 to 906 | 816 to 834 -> -0.046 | 1.17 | 1.26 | 1.22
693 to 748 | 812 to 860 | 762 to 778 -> 0.011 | 1.23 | 1.23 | 1.27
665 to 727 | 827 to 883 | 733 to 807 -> -0.024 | 1.17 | 1.23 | 1.25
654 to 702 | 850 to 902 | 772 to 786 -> -0.069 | 1.07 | 1.22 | 1.22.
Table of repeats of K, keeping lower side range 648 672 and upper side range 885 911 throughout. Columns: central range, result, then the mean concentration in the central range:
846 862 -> -0.12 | 1.3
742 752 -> -0.16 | 1.22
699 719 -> -0.18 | 1.21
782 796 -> -0.13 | 1.24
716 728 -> -0.19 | 1.24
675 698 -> -0.16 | 1.17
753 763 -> -0.13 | 1.21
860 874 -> -0.04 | 1.22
